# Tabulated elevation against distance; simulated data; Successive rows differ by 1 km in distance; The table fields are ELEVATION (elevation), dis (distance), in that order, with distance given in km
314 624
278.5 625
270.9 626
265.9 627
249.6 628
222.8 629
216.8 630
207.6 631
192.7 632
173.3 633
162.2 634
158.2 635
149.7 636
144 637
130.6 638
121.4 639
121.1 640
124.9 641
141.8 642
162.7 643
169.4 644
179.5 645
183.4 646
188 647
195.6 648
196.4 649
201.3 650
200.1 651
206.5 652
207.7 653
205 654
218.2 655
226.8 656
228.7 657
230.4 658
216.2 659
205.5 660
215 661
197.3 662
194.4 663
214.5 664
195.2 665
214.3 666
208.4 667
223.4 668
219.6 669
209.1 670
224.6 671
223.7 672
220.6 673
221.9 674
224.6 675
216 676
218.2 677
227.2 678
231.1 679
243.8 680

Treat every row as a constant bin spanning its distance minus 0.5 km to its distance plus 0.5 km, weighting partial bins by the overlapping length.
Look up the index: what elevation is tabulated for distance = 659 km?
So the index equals 216.2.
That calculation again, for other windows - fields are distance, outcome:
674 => 221.9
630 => 216.8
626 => 270.9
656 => 226.8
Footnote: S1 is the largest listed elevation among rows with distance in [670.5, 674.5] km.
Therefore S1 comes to 224.6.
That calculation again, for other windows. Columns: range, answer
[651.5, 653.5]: 207.7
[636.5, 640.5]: 144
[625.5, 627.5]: 270.9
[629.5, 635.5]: 216.8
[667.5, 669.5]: 223.4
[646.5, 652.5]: 206.5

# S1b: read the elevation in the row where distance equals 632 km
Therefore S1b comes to 192.7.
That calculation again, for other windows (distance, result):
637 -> 144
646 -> 183.4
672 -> 223.7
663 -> 194.4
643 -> 162.7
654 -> 205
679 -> 231.1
